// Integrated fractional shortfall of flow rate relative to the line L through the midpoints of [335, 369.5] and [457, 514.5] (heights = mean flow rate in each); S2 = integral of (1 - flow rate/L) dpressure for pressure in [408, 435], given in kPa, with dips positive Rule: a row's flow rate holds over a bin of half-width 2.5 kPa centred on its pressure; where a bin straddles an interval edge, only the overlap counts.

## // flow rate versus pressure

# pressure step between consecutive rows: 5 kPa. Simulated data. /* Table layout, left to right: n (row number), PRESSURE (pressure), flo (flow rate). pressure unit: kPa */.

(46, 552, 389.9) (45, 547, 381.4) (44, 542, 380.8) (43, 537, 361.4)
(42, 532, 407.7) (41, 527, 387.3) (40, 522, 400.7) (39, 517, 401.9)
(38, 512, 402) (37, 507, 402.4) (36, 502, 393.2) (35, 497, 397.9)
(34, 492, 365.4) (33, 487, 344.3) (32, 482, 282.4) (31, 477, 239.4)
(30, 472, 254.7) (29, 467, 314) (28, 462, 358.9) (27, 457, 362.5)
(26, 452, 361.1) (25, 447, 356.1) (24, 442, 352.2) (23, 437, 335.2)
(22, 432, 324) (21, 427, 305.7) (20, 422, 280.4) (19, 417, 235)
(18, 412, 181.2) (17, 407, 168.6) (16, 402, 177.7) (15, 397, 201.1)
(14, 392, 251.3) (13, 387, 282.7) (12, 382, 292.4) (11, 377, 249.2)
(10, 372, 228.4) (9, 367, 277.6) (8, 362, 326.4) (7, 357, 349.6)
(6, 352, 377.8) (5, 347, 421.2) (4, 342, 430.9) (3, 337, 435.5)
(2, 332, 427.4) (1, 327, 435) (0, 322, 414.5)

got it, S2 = 7.2 kPa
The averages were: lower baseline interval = 373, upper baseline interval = 342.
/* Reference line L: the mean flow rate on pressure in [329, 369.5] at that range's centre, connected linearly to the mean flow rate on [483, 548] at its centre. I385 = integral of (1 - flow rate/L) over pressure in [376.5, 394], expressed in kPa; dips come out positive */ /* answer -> 5.06 kPa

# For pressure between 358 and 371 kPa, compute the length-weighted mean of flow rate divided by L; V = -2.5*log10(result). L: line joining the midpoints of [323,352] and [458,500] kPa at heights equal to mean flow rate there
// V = 0.331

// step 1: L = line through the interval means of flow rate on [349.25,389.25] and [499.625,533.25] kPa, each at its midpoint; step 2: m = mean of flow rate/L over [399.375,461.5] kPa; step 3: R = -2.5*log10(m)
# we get 0.19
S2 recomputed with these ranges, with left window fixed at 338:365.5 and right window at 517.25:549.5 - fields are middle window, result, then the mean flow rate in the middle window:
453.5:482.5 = 6.00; 305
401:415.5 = 7.69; 180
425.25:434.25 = 1.60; 315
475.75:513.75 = 2.95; 356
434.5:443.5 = 0.96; 343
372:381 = 3.09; 251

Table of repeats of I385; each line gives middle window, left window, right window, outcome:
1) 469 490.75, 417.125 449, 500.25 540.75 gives 4.5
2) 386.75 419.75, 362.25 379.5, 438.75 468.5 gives 9.6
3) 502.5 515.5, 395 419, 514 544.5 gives -1.6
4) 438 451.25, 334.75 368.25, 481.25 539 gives 0.9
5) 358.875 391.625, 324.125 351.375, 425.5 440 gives 9.3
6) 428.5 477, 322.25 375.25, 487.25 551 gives 6.6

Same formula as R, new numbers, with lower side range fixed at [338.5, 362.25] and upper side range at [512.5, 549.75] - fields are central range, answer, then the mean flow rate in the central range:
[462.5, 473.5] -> 0.28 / 301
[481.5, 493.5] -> 0.16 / 336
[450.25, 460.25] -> 0.08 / 362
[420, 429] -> 0.31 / 293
